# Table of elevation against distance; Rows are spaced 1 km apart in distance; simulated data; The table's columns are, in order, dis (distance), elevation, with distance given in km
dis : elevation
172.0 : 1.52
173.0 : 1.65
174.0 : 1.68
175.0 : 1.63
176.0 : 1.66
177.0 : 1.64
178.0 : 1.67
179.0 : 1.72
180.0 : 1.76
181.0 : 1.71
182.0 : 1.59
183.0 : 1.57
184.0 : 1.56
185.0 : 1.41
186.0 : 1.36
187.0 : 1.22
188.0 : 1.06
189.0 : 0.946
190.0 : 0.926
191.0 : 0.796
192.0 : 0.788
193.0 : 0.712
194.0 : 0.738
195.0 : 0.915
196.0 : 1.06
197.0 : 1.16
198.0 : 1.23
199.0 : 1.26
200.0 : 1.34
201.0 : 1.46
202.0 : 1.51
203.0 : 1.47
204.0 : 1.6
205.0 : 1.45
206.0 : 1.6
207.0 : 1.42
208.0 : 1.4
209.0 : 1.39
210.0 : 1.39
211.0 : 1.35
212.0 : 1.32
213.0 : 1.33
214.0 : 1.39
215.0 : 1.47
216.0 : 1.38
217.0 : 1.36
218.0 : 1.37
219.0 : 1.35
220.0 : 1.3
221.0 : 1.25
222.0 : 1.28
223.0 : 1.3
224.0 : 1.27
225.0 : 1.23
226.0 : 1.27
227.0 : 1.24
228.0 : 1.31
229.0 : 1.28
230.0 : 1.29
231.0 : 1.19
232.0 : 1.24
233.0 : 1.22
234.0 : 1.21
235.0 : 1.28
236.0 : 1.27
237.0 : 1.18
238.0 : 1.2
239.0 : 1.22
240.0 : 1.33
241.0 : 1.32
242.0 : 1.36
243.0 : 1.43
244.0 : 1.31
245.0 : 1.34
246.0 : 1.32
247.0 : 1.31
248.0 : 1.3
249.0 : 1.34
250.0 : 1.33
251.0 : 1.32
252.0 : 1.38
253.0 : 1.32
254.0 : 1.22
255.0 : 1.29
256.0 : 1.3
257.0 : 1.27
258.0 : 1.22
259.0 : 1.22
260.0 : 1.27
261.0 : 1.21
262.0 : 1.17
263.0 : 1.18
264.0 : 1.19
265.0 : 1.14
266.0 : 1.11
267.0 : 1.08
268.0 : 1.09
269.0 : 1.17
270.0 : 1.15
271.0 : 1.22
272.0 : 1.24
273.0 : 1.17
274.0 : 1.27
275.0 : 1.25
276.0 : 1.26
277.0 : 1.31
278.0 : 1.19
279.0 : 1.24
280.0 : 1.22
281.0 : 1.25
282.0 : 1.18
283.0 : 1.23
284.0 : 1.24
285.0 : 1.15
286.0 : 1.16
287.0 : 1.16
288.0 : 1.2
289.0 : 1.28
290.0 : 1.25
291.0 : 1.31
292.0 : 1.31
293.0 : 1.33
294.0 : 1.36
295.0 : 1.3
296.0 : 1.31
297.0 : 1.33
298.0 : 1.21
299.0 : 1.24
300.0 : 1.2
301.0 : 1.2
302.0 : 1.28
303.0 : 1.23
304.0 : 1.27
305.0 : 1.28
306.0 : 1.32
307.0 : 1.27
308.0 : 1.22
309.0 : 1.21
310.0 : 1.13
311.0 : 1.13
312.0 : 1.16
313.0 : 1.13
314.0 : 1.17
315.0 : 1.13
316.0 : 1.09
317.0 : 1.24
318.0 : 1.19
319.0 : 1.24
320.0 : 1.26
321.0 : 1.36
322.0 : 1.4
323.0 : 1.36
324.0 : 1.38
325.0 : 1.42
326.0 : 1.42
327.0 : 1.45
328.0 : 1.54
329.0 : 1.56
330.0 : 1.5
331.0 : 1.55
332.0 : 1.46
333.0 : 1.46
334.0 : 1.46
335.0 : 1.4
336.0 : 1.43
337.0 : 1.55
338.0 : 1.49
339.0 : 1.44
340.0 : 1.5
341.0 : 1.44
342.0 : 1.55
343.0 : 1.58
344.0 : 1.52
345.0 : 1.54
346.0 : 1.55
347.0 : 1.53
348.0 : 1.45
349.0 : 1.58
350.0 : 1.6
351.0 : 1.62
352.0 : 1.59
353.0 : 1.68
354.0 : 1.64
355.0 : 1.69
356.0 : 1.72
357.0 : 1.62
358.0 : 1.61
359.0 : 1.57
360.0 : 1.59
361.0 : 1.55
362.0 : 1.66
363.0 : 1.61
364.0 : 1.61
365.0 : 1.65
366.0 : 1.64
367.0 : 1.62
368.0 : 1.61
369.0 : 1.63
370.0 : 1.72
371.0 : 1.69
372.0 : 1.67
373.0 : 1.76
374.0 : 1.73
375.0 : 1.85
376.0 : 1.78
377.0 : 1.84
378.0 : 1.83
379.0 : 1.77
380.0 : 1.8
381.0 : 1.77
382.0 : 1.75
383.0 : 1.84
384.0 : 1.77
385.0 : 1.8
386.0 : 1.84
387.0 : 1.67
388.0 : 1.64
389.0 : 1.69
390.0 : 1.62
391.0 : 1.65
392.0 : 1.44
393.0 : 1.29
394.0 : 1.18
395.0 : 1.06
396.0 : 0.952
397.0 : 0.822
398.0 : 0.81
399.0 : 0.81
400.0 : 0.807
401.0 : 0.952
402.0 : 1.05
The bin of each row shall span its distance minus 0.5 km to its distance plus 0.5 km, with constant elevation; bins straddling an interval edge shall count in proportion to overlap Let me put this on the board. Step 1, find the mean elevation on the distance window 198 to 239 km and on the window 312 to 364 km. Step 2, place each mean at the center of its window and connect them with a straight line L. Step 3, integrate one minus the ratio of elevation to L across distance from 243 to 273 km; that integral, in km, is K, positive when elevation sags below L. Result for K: 2.92 km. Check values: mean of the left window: 1.33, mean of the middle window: 1.24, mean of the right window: 1.47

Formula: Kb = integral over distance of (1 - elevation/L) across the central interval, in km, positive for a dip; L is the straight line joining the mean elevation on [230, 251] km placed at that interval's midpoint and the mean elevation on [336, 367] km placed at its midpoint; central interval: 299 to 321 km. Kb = 3.8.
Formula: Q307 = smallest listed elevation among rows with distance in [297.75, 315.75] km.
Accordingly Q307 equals 1.13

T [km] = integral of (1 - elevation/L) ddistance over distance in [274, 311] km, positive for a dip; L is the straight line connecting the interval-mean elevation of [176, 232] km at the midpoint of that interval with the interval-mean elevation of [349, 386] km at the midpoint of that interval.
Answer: 6.7 km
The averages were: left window 1.32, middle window 1.25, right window 1.69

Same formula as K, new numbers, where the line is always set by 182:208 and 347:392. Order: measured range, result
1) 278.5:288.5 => 1.8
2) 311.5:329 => 2.9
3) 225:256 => 1.4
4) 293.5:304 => 1.6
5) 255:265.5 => 1.3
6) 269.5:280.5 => 1.6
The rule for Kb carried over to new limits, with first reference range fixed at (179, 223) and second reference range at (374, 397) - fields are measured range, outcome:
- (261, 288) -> 4.44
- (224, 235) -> 0.84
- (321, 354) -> 0.73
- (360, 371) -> -0.35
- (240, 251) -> 0.36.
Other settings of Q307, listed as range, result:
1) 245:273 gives 1.08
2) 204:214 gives 1.32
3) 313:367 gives 1.09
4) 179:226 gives 0.712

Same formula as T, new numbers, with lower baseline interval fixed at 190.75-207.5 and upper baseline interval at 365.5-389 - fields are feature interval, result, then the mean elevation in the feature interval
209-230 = -0.8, 1.32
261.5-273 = 2.1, 1.16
